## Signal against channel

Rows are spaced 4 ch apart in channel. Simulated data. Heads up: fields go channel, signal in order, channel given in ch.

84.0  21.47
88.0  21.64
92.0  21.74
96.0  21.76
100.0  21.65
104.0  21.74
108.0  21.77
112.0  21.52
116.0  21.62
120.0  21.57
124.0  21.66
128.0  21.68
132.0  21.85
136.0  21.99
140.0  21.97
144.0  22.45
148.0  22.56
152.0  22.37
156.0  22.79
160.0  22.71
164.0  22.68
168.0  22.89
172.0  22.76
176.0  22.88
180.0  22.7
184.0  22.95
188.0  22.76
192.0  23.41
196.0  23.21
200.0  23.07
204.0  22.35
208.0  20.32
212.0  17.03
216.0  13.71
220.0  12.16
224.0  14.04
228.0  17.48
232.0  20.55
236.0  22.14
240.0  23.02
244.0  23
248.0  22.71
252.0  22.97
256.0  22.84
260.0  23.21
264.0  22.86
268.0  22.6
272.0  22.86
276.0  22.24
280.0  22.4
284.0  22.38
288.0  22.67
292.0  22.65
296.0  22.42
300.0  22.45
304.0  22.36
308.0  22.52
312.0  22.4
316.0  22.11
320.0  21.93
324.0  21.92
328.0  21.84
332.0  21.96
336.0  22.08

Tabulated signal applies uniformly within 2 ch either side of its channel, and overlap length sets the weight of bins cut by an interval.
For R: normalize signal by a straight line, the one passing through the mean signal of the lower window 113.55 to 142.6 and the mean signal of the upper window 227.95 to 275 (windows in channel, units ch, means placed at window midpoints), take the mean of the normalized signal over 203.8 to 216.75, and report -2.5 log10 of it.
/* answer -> 0.21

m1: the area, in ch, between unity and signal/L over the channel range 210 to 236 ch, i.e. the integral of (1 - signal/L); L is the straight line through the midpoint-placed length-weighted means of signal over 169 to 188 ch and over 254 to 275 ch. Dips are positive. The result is 7.42 ch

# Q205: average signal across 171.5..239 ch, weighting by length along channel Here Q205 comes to 20.2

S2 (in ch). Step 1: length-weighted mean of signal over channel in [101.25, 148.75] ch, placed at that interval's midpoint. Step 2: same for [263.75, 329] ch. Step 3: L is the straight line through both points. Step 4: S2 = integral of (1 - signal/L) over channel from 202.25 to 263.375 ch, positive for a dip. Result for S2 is 6.33 ch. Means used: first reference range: 21.8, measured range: 19.9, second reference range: 22.4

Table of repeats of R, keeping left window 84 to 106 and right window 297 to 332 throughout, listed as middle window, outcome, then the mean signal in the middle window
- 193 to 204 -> -0.053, 23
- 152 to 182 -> -0.044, 22.7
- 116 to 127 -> 0.006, 21.6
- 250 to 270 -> -0.040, 22.9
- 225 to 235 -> 0.169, 18.8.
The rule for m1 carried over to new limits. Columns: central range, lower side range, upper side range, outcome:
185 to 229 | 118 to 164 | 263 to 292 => 6.3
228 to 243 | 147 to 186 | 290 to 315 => 0.8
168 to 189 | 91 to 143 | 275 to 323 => -0.8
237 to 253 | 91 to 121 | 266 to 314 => -0.4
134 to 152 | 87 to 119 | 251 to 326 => -0.3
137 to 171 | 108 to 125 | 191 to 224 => -3.4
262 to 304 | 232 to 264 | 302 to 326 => -0.2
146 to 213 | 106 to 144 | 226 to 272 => -1.4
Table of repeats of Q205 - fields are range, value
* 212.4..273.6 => 20.3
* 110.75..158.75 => 22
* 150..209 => 22.7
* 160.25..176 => 22.8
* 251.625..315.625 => 22.6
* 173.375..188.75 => 22.8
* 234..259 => 22.8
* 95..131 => 21.7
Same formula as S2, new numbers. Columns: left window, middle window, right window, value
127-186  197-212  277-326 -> 0.73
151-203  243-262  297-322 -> -0.34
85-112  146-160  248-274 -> -0.32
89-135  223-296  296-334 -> 0.37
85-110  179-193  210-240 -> -3.32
